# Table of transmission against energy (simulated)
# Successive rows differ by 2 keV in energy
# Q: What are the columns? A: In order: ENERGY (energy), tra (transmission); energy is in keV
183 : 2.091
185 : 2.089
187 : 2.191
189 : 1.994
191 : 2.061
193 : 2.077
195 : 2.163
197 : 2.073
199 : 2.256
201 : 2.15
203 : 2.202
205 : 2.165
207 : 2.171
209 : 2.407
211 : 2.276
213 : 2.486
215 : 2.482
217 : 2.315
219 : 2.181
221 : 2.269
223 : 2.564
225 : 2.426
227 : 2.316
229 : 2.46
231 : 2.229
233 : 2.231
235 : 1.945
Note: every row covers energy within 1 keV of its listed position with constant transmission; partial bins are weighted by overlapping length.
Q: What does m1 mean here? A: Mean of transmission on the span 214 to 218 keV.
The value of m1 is 2.4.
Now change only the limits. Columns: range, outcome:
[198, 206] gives 2.19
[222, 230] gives 2.44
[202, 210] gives 2.24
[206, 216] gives 2.36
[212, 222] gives 2.35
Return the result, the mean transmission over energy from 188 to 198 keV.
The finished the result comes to 2.07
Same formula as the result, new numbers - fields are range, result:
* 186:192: 2.08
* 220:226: 2.42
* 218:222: 2.23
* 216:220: 2.25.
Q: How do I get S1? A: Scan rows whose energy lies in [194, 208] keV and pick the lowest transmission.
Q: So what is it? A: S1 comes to 2.073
